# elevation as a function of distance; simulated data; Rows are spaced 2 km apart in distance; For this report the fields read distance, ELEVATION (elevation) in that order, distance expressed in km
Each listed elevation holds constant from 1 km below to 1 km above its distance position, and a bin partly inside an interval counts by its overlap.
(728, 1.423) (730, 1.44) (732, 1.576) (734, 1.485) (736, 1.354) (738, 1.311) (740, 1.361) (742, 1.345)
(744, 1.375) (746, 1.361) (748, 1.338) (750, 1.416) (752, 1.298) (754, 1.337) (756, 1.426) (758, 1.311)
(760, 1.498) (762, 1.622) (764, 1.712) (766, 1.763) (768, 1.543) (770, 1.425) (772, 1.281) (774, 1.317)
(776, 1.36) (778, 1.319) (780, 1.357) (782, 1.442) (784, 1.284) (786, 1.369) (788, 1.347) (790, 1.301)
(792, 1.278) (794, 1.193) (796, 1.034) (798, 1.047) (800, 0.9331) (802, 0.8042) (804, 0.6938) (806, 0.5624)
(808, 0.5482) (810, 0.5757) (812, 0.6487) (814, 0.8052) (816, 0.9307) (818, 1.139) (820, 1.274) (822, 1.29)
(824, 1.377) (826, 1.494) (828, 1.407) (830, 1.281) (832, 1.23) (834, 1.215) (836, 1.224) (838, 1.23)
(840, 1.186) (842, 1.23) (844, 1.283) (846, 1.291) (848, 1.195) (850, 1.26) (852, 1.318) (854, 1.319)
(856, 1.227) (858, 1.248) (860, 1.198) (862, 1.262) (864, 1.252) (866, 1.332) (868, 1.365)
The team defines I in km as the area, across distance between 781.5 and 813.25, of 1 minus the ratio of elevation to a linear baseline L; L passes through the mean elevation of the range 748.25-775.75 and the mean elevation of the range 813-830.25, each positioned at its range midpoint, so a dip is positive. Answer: 7.9 km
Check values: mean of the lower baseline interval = 1.45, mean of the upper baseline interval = 1.22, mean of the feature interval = 0.995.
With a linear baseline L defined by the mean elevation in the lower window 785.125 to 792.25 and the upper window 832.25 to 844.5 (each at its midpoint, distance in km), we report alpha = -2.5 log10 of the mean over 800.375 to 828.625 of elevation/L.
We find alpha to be 0.302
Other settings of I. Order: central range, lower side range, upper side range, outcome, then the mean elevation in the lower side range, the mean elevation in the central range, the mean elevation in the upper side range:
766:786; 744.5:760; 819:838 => -0.63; 1.37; 1.39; 1.31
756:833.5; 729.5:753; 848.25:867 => 7.30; 1.39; 1.21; 1.27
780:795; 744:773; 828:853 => 0.66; 1.45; 1.32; 1.25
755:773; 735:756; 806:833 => -3.24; 1.35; 1.51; 1.06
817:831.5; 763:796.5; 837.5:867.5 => -0.18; 1.38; 1.32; 1.26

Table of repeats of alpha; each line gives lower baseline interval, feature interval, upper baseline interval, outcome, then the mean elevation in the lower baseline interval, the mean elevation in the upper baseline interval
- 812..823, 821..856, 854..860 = -0.12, 1.05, 1.24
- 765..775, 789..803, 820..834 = 0.28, 1.47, 1.33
